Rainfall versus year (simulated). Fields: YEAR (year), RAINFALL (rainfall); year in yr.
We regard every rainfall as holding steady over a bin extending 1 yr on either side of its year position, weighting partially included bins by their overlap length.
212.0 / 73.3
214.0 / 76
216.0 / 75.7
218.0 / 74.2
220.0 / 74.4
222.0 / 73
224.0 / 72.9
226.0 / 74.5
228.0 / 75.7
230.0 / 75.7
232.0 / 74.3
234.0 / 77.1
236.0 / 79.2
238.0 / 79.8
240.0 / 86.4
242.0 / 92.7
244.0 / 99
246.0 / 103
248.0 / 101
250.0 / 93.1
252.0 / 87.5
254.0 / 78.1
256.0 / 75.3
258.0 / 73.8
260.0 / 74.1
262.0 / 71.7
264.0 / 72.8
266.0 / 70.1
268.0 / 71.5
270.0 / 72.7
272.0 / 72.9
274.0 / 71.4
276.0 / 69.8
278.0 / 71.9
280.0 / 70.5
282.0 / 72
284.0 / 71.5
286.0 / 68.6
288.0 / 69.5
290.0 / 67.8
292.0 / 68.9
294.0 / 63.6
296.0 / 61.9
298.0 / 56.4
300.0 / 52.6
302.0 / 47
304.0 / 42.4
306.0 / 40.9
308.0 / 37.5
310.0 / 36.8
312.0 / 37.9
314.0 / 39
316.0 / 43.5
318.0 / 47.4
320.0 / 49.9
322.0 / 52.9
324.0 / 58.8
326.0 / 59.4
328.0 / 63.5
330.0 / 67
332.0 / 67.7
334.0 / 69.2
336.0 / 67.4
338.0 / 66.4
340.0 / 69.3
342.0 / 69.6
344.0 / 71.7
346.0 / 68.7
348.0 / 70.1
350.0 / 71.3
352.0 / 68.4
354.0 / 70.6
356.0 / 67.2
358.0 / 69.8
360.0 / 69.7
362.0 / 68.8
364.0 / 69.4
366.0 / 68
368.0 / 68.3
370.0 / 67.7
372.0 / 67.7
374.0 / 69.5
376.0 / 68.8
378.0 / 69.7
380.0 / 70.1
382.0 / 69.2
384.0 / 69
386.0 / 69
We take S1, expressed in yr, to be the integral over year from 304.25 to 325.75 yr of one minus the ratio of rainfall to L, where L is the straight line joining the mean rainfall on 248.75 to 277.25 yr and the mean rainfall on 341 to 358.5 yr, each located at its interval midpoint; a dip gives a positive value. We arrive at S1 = 8.1 yr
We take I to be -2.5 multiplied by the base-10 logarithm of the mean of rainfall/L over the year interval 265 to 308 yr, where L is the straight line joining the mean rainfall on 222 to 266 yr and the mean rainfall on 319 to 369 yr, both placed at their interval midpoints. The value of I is 0.18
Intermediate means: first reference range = 81.3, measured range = 63.8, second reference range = 66.5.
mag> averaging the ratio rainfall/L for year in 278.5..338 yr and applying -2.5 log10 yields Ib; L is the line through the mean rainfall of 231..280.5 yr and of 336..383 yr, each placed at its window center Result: 0.28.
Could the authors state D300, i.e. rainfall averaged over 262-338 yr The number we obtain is 60.4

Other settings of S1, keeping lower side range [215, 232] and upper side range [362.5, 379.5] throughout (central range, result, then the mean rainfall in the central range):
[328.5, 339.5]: 0.4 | 67.4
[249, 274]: -1.0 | 75.9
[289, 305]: 3.1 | 57.6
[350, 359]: 0.0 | 69.3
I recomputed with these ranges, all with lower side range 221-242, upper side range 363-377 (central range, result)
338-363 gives 0.005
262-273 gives 0.048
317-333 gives 0.220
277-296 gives 0.076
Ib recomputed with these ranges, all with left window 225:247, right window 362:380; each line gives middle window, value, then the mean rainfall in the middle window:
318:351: 0.13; 64.6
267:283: 0.11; 71.6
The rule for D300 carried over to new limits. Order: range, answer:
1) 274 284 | 71.1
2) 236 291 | 78.1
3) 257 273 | 72.4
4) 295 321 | 45.6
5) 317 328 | 54.6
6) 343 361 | 69.7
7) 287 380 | 61.4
